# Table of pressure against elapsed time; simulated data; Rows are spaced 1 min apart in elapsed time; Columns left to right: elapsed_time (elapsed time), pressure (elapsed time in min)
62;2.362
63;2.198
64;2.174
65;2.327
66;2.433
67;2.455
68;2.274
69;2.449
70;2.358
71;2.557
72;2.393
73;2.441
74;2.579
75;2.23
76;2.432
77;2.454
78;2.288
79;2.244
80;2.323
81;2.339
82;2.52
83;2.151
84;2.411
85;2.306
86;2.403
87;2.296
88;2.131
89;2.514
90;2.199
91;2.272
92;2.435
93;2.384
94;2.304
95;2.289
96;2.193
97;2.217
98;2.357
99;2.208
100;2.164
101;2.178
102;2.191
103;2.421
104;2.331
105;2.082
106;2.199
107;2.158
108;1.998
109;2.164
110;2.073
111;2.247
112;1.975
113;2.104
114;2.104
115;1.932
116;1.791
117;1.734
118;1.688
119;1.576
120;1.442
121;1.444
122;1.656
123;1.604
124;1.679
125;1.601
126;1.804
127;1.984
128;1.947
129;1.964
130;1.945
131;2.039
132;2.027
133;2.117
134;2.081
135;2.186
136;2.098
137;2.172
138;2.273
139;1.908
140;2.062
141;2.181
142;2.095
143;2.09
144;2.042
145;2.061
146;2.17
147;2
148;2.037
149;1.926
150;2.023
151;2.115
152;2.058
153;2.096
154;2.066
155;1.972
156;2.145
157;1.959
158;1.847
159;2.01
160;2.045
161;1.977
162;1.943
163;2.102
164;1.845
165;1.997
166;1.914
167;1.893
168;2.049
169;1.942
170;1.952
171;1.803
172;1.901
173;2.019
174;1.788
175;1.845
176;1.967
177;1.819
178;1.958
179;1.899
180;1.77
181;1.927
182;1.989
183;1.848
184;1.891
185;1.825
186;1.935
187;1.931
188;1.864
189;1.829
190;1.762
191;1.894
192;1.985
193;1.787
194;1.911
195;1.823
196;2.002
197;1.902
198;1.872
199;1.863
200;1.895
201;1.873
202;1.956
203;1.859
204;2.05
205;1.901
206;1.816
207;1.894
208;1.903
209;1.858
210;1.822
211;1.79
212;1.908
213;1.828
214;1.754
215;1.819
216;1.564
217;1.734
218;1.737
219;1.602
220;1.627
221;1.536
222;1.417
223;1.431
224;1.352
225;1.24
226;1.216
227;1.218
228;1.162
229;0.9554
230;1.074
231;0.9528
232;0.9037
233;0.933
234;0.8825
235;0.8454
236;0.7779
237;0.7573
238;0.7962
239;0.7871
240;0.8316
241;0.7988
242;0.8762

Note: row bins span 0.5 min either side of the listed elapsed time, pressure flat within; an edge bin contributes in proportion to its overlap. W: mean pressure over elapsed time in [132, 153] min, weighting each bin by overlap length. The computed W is 2.08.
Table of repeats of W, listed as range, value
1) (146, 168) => 2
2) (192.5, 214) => 1.88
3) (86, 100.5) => 2.29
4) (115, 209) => 1.93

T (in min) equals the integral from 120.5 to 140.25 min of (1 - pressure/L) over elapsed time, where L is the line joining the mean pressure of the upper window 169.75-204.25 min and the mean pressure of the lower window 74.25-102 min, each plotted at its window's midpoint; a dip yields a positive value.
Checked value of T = 1.83 min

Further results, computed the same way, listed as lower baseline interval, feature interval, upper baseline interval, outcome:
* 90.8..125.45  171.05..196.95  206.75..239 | -4.7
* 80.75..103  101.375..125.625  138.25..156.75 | 3.1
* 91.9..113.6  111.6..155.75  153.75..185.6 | 2.6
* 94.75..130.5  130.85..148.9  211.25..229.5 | -2.2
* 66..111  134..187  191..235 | -2.4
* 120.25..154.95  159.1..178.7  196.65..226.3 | -0.6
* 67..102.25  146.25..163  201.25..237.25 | -1.1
